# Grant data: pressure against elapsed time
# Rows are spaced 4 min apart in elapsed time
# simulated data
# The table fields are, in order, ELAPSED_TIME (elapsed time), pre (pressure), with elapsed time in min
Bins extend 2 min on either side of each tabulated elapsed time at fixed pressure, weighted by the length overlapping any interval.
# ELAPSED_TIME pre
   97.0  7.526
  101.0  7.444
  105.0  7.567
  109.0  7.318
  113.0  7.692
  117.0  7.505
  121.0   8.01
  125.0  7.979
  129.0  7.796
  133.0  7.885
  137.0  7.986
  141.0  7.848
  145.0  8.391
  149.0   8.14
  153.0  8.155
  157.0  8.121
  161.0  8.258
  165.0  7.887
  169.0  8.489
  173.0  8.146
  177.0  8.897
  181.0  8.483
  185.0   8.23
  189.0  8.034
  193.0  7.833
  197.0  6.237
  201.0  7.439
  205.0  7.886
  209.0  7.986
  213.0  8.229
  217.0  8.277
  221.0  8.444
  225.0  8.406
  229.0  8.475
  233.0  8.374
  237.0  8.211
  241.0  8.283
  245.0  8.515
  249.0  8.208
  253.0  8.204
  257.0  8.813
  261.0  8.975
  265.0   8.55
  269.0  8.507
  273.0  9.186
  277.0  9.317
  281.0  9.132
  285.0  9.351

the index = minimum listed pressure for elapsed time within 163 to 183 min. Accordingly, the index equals 7.887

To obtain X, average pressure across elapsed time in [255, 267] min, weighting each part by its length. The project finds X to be 8.78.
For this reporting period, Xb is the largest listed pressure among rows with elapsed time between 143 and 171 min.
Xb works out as 8.489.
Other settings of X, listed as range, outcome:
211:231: 8.37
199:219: 7.96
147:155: 8.15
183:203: 7.55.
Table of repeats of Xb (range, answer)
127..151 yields 8.391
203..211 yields 7.986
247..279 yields 9.317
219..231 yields 8.475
